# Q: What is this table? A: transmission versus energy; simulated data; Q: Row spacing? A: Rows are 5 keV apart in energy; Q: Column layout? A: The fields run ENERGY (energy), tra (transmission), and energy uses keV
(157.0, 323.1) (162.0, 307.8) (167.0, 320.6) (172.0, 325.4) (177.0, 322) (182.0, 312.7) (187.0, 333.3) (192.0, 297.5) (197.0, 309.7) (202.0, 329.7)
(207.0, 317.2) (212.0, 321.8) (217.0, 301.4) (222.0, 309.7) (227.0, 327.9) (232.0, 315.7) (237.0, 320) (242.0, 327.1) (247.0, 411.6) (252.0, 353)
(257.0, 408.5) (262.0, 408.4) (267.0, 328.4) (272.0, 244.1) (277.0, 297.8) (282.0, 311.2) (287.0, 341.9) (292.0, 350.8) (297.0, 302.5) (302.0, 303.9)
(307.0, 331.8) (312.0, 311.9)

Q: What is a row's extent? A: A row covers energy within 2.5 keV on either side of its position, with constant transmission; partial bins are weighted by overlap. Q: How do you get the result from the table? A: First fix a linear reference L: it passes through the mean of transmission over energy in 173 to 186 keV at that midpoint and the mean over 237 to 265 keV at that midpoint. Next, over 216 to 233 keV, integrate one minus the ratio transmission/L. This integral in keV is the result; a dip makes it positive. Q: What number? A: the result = 1.93 keV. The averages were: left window 320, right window 375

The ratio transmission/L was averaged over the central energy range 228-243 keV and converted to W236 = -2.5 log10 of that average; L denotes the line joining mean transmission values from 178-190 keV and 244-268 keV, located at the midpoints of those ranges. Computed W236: 0.14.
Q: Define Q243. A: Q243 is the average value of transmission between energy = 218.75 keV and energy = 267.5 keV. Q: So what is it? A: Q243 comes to 351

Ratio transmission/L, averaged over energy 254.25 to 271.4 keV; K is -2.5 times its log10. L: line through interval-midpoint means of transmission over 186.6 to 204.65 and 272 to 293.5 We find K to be -0.16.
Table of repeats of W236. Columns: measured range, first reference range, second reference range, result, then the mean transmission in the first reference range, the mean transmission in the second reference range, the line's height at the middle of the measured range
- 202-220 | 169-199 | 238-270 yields 0.070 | 317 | 368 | 337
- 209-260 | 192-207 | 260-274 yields -0.060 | 316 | 327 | 322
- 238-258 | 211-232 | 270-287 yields -0.205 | 315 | 294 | 305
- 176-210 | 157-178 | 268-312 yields 0.001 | 319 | 311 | 318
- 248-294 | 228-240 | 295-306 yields -0.092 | 319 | 307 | 313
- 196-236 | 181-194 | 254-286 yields 0.016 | 315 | 334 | 322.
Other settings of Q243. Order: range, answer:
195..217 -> 318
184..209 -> 317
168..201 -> 318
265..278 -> 288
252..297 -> 335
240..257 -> 372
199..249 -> 327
